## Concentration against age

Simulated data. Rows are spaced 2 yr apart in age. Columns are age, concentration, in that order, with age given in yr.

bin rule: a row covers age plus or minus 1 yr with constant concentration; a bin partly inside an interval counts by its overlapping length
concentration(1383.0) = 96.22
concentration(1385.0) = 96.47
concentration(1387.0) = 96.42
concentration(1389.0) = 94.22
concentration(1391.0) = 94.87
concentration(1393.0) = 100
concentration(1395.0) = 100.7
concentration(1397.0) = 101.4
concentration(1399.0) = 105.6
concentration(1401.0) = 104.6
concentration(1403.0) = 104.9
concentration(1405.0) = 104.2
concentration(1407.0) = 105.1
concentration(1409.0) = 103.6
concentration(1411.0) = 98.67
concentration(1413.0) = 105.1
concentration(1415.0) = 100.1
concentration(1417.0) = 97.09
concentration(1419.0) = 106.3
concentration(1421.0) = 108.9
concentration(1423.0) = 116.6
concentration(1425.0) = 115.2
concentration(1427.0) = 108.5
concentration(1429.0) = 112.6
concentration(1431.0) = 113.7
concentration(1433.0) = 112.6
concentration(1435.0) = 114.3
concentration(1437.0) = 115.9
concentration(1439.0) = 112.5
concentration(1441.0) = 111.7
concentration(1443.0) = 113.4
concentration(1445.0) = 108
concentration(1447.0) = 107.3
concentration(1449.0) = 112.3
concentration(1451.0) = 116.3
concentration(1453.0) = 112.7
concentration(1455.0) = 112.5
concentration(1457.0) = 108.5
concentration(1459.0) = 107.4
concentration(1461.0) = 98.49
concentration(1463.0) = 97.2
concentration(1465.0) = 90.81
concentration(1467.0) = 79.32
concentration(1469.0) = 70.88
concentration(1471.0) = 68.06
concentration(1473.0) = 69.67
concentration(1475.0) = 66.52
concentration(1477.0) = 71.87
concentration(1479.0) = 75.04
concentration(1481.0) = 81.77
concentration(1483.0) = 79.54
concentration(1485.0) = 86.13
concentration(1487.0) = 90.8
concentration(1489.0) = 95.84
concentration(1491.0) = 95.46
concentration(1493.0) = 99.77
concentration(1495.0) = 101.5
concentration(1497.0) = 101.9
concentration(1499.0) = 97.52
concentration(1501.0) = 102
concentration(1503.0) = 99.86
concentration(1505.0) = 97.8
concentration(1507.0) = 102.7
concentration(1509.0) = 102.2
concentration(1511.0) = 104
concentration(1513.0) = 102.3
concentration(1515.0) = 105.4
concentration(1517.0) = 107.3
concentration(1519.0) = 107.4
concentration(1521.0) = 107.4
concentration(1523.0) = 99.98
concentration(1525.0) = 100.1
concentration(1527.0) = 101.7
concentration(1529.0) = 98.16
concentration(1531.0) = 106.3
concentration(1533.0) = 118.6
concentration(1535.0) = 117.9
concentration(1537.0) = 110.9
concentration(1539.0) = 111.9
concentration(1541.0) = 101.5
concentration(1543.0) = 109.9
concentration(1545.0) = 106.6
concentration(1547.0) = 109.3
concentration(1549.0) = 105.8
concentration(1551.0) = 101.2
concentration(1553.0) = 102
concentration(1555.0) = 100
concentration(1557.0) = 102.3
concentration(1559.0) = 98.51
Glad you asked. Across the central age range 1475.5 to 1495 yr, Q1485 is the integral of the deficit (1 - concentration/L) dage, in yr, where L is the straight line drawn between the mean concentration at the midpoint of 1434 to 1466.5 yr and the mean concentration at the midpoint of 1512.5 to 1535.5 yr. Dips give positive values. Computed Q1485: 3.7 yr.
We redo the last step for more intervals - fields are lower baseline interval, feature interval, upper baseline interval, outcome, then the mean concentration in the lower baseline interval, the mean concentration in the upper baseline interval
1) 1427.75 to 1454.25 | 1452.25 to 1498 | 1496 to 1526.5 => 7.72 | 113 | 103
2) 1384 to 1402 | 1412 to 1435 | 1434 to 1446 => -0.21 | 99.4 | 113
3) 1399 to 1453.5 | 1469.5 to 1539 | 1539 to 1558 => 6.42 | 109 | 105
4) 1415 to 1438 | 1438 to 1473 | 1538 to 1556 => 2.78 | 111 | 105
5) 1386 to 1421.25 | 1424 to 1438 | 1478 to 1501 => -2.10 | 102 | 91.8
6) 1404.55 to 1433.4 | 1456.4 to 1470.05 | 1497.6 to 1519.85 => 1.59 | 107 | 103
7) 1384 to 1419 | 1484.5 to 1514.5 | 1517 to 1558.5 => 1.59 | 101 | 106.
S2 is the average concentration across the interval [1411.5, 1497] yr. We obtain 99.3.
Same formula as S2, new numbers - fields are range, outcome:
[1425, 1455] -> 112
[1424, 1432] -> 112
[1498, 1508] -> 100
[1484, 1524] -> 100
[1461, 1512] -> 89.3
